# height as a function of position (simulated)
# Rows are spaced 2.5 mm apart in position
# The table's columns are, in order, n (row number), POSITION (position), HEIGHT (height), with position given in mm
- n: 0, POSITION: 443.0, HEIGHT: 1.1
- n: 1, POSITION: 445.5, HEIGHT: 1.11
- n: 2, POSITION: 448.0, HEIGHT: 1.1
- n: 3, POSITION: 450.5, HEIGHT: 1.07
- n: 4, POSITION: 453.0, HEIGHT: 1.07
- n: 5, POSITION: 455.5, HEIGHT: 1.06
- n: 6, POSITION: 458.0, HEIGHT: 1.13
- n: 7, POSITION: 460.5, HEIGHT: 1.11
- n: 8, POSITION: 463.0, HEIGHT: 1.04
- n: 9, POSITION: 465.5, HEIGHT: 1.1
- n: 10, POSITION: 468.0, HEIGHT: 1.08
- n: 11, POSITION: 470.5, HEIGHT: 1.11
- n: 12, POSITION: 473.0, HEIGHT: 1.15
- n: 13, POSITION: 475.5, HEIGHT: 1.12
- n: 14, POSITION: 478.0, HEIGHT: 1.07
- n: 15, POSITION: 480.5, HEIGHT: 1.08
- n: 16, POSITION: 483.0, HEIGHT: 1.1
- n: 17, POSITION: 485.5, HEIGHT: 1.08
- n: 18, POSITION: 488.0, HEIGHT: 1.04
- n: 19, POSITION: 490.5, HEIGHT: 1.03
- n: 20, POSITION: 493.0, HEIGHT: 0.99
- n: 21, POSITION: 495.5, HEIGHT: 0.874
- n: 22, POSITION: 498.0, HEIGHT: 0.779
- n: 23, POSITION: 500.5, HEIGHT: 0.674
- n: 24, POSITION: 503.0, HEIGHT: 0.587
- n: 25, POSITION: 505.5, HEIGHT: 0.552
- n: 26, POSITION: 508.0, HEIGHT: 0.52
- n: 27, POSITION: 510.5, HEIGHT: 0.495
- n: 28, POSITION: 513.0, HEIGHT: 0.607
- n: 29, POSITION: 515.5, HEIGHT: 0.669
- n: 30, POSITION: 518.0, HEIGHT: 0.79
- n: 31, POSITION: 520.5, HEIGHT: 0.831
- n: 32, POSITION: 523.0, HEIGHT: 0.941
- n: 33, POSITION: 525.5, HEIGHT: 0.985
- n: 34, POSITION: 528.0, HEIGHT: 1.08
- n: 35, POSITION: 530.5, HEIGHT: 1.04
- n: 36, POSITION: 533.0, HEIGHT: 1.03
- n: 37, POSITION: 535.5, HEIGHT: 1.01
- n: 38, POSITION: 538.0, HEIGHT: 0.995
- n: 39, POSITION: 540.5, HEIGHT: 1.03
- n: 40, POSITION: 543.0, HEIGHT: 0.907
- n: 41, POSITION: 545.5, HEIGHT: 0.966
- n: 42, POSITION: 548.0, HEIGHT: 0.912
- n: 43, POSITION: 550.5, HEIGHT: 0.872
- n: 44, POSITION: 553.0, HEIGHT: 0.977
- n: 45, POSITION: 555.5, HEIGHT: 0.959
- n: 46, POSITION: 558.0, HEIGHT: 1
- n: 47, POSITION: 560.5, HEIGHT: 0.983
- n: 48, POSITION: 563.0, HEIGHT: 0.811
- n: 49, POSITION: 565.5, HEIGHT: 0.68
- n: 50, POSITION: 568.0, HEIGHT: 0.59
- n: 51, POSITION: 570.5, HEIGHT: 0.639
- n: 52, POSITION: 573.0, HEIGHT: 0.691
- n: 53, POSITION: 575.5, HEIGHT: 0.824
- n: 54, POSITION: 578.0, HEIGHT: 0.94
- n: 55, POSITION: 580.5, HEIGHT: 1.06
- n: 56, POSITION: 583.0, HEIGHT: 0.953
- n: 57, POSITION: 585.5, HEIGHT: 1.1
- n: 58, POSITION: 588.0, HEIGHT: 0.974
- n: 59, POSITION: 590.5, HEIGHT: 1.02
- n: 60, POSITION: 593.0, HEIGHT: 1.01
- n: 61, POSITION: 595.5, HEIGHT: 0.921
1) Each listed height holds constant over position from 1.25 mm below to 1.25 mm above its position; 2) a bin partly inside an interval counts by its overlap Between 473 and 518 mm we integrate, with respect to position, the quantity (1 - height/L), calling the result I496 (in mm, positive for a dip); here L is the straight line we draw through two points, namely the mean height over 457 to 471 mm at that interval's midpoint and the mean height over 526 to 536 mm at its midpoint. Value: 9.4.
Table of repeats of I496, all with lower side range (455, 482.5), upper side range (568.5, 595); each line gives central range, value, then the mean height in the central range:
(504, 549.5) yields 6.64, 0.852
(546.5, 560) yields 0.16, 0.947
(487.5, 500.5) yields 1.78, 0.911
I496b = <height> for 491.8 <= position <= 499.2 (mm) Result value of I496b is 0.881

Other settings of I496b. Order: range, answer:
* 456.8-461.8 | 1.12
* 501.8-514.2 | 0.552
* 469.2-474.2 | 1.13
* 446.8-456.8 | 1.08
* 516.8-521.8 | 0.812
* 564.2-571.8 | 0.638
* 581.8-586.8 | 1.03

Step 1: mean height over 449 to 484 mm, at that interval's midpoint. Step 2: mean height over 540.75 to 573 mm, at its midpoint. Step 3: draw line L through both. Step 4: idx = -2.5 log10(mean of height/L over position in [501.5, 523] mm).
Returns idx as 0.435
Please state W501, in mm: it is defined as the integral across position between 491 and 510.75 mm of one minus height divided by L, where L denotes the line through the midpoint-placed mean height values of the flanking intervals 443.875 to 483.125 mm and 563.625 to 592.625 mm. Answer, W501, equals 6.09 mm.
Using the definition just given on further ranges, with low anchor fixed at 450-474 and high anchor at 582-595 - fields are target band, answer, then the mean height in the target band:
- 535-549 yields 0.94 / 0.969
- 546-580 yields 5.98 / 0.845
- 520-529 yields 0.72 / 0.967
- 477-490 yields 0.07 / 1.07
